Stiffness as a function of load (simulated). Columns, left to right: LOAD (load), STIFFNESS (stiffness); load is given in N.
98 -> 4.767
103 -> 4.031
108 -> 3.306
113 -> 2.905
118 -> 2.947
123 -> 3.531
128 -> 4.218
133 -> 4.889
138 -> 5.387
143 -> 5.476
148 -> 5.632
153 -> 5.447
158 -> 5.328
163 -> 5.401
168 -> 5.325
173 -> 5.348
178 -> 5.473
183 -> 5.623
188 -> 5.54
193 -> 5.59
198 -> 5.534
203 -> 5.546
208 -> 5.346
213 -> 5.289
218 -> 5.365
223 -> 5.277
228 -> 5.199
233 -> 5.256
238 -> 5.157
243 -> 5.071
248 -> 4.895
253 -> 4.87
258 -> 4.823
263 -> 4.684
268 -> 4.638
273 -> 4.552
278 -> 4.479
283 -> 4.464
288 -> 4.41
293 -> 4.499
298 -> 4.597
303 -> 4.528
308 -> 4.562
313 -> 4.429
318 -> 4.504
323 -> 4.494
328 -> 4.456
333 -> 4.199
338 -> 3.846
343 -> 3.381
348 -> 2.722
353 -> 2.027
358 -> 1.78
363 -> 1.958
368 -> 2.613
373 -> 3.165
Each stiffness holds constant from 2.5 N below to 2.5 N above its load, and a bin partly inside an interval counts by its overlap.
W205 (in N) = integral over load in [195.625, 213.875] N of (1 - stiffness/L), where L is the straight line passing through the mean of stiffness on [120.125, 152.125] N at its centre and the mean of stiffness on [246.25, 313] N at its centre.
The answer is -2.70 N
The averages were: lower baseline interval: 4.86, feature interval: 5.44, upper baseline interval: 4.61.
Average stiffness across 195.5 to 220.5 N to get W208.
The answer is 5.42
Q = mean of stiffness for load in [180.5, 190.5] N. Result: 5.58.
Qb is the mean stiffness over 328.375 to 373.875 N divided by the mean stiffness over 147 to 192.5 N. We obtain 0.53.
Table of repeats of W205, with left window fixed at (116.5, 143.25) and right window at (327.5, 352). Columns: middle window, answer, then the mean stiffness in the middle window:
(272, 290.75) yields -3.4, 4.47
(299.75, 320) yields -4.6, 4.51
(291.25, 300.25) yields -2.0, 4.55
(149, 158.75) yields -2.6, 5.44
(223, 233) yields -3.1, 5.23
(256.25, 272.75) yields -3.6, 4.69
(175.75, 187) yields -3.7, 5.55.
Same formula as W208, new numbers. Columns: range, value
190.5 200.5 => 5.56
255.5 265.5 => 4.75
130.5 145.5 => 5.25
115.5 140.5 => 4.19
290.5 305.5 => 4.54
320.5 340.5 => 4.25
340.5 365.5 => 2.37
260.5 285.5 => 4.56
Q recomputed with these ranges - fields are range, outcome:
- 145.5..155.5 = 5.54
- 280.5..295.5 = 4.46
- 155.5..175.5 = 5.35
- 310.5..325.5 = 4.48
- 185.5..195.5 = 5.56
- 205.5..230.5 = 5.3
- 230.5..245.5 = 5.16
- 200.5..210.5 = 5.45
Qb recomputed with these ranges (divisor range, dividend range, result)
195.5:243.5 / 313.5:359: 0.68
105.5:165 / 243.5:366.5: 0.90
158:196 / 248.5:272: 0.87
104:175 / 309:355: 0.83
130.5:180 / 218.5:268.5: 0.93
